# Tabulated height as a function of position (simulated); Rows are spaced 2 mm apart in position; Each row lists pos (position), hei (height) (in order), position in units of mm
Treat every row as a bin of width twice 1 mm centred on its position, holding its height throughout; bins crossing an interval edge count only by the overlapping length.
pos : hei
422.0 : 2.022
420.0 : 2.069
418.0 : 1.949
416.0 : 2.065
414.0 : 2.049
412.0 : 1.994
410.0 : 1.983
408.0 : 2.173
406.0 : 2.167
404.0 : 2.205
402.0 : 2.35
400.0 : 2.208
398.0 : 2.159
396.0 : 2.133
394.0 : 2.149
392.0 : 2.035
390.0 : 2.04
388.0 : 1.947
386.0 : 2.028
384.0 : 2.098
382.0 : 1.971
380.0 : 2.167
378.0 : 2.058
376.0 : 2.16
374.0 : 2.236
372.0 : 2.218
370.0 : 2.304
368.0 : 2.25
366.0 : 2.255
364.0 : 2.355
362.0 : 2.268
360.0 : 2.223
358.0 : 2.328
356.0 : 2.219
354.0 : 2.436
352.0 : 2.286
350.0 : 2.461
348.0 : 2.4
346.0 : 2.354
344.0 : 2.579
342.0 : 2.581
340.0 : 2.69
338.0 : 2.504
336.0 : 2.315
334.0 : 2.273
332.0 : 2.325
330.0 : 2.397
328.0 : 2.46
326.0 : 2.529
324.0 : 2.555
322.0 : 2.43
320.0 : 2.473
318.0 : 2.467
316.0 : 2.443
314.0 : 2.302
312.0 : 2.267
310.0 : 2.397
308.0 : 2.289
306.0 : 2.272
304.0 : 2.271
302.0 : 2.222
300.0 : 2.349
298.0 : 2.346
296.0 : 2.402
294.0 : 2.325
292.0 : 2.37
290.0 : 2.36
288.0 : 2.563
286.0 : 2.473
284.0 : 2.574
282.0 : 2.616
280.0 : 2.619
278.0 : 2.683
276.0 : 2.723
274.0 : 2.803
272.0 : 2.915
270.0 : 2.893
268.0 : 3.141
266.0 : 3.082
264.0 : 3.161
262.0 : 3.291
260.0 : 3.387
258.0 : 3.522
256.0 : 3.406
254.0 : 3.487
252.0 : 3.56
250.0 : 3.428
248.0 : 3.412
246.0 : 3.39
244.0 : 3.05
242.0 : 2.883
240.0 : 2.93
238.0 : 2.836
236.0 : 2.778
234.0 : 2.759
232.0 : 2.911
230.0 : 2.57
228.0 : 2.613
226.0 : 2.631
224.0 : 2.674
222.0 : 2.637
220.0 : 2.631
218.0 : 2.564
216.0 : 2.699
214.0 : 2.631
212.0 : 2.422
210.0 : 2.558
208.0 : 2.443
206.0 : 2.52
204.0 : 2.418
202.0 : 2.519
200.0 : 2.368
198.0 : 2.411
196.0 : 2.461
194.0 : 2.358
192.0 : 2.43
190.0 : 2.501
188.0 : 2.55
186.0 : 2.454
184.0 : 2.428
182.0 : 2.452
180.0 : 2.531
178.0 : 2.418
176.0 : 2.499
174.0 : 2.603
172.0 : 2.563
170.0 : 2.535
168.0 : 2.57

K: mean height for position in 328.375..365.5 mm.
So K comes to 2.39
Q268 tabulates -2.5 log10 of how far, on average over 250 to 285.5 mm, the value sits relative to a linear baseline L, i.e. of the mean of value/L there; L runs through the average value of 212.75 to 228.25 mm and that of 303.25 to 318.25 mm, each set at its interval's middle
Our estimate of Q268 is -0.23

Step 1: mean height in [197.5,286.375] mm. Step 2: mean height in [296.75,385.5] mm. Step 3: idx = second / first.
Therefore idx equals 0.82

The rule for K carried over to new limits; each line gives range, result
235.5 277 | 3.15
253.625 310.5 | 2.72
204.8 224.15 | 2.57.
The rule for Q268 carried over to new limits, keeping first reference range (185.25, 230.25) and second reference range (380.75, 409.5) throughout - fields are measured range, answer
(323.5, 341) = -0.089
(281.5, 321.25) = -0.030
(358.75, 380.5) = -0.028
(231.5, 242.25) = -0.157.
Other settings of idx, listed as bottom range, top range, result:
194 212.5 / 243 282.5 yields 1.28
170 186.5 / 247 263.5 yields 1.37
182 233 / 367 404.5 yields 0.85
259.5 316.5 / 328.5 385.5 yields 0.89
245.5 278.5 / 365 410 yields 0.67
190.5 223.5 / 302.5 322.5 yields 0.94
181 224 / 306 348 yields 0.97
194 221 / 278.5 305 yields 0.97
